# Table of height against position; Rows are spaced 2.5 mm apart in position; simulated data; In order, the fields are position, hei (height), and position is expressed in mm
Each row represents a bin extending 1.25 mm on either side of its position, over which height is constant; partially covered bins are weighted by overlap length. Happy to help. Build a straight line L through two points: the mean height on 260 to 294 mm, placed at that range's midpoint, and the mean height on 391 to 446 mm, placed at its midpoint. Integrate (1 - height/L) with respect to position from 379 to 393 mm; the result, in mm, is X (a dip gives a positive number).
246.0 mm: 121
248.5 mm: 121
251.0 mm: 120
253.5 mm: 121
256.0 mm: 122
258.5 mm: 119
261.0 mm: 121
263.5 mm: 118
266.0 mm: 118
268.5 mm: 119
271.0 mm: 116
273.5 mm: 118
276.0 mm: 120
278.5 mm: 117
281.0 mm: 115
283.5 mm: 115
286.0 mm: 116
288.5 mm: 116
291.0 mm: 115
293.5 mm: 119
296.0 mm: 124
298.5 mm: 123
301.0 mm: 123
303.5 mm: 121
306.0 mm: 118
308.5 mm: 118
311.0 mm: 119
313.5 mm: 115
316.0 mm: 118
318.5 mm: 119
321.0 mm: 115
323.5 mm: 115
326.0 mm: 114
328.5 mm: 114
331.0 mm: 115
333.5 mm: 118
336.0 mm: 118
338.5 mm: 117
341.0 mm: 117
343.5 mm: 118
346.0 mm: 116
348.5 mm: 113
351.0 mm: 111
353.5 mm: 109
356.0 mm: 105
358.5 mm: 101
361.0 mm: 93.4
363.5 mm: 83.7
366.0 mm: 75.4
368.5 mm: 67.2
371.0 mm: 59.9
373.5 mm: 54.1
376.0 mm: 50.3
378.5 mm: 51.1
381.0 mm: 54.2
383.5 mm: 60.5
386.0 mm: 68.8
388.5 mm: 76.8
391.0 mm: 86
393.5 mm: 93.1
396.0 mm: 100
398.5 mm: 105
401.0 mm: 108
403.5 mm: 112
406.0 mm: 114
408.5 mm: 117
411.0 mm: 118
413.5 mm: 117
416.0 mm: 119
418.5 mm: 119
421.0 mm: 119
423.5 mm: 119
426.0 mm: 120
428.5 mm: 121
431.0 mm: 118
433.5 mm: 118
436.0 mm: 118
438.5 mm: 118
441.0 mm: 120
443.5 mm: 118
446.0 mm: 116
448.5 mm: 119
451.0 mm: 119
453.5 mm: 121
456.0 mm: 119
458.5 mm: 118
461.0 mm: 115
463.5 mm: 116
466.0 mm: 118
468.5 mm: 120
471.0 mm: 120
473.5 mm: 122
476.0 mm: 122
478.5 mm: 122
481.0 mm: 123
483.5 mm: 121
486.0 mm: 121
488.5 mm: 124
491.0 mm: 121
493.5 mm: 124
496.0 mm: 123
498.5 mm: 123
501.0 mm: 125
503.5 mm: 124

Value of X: 5.52 mm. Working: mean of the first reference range 117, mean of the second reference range 114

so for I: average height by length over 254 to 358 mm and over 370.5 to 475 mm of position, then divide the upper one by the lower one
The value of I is 0.9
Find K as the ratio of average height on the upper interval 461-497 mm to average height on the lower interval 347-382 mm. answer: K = 1.49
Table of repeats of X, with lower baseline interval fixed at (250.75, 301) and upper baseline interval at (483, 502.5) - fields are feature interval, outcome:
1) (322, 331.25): 0.4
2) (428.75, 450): 0.6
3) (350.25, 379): 9.6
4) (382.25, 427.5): 6.4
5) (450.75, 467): 0.6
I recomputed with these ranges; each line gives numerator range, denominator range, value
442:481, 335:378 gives 1.27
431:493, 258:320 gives 1.01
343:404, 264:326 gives 0.73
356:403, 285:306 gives 0.66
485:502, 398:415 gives 1.08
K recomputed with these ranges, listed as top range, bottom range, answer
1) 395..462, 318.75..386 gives 1.23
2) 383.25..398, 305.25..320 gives 0.71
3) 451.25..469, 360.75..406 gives 1.51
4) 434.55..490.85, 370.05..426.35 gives 1.29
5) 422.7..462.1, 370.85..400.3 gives 1.63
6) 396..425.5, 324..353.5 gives 0.99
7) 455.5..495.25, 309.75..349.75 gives 1.04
